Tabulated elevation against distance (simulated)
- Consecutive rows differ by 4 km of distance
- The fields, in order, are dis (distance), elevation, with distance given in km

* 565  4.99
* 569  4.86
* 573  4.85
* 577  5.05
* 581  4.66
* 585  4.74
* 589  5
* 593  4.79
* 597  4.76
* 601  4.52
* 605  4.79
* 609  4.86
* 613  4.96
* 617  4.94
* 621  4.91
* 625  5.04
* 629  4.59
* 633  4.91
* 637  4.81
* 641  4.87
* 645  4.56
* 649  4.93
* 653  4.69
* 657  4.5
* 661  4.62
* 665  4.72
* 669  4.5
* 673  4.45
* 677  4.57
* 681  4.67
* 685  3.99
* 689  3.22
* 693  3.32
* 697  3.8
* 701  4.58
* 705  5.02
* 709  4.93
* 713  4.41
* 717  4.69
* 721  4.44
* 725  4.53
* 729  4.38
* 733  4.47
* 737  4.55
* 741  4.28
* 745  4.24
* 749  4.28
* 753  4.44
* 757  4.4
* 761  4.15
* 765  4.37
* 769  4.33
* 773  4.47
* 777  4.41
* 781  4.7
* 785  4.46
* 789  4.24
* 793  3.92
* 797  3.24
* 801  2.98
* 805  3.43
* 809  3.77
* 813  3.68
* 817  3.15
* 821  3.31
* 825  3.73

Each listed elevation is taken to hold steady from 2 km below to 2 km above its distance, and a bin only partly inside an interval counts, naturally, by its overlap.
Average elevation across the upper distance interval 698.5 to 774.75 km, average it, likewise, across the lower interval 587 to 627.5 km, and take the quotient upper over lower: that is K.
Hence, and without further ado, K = 0.92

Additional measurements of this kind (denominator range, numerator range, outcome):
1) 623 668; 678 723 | 0.90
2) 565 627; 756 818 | 0.82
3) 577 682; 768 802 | 0.86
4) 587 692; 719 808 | 0.91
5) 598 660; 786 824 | 0.74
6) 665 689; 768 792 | 1.01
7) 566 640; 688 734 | 0.90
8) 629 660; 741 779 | 0.92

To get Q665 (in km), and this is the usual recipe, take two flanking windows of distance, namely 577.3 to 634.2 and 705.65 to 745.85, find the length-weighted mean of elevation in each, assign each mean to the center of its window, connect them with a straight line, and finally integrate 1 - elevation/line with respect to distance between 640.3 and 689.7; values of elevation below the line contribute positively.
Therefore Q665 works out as 1.8 km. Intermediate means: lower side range 4.82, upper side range 4.52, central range 4.51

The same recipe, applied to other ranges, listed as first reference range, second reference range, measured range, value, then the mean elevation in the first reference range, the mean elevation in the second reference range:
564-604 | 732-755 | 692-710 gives 0.5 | 4.82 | 4.37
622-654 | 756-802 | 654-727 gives 2.8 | 4.81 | 4.16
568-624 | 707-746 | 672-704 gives 3.5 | 4.84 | 4.5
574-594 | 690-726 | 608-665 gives -1.8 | 4.85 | 4.38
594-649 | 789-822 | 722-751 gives -3.0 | 4.81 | 3.49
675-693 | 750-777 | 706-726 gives -2.2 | 4.02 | 4.36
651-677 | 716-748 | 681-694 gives 2.4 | 4.58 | 4.43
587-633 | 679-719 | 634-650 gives -0.6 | 4.84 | 4.26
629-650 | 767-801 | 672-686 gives 0.5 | 4.79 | 4.15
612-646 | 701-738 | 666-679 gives 0.6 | 4.85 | 4.6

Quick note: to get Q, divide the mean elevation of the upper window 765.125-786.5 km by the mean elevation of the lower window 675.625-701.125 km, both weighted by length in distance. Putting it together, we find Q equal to 1.1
